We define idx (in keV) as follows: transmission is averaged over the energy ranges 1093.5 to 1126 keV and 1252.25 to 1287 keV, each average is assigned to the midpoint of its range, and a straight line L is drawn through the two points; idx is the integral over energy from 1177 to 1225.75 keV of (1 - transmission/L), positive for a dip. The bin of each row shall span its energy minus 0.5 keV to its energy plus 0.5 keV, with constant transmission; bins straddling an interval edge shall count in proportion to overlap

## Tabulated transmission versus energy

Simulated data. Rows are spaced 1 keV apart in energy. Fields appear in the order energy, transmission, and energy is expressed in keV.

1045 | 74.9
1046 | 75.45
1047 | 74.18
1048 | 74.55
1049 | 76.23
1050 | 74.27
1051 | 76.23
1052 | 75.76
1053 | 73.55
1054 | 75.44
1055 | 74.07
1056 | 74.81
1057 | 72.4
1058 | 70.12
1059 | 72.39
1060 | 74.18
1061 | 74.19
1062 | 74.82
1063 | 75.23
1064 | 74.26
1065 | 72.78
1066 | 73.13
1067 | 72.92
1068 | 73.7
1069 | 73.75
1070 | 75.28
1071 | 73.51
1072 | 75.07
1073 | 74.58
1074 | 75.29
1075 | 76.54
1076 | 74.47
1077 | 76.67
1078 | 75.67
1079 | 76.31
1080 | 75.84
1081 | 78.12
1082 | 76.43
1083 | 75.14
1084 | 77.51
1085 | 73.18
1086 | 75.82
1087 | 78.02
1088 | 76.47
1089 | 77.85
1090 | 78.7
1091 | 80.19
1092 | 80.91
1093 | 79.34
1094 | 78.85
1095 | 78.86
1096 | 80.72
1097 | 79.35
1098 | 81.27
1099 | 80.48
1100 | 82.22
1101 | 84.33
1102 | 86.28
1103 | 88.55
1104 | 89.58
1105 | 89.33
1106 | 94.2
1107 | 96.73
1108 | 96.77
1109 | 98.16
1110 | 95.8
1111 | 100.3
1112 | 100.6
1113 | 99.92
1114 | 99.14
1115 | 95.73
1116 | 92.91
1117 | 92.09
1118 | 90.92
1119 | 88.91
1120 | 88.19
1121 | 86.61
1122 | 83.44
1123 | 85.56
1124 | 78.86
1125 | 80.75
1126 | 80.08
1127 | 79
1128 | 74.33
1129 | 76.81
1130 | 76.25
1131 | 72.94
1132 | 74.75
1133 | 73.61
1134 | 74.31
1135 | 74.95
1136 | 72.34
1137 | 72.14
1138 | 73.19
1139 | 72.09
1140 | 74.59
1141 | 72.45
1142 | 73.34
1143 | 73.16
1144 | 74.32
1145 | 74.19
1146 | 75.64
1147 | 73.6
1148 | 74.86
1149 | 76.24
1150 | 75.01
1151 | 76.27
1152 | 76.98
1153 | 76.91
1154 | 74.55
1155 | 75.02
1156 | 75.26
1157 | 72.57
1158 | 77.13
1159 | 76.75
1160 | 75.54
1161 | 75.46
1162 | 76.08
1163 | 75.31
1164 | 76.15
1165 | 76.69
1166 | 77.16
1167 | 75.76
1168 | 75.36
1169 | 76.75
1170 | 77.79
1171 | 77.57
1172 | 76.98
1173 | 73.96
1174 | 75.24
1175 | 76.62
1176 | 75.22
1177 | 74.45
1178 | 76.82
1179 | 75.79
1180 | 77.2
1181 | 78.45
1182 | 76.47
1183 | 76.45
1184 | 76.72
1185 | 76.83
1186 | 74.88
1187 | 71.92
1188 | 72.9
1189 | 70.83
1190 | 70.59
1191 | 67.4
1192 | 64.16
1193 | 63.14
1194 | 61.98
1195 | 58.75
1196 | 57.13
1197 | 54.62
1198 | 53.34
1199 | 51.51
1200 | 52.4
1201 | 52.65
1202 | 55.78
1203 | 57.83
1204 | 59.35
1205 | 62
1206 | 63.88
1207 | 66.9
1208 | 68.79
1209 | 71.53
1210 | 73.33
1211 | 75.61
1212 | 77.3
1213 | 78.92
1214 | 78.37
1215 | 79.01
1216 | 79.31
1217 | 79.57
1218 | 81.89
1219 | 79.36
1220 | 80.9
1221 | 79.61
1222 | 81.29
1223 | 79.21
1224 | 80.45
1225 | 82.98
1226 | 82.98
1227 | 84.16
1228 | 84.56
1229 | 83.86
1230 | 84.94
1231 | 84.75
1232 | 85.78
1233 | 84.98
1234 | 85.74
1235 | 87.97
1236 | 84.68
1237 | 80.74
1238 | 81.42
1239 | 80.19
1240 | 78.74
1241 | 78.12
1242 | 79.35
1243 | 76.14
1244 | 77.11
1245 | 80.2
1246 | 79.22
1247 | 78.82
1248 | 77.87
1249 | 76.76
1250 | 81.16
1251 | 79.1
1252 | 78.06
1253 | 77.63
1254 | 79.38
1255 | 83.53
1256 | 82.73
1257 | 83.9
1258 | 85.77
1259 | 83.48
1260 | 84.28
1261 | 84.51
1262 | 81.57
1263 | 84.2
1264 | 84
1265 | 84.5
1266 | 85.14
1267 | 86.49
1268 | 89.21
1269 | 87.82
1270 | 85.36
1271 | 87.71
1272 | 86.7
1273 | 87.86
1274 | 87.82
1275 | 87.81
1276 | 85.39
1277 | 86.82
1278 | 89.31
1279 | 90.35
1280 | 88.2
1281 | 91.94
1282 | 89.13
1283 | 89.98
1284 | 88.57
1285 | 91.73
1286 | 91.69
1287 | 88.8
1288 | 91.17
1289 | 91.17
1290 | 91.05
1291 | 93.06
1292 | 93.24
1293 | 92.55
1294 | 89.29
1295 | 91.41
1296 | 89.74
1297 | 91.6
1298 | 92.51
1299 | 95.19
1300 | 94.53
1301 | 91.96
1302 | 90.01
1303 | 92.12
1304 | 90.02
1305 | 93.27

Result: 9.3 keV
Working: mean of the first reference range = 88.8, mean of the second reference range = 86.3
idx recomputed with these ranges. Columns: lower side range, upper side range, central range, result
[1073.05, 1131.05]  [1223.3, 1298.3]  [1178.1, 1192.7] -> 1.9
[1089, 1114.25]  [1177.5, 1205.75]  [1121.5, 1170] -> 0.7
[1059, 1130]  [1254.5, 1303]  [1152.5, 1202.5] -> 7.9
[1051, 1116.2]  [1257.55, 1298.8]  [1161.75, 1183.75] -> 2.0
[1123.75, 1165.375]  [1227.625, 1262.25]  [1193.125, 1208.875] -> 4.0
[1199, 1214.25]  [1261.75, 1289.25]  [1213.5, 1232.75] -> -2.9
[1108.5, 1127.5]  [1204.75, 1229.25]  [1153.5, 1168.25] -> 1.6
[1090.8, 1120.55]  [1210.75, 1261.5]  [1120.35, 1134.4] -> 1.5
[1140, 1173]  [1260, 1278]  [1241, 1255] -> 0.9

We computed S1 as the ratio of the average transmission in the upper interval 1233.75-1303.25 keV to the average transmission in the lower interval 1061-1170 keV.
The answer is 1.08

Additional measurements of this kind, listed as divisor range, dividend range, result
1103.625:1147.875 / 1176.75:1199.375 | 0.83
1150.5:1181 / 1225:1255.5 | 1.07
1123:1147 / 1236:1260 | 1.07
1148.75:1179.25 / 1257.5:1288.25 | 1.15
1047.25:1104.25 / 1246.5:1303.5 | 1.14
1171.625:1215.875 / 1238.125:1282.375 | 1.21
